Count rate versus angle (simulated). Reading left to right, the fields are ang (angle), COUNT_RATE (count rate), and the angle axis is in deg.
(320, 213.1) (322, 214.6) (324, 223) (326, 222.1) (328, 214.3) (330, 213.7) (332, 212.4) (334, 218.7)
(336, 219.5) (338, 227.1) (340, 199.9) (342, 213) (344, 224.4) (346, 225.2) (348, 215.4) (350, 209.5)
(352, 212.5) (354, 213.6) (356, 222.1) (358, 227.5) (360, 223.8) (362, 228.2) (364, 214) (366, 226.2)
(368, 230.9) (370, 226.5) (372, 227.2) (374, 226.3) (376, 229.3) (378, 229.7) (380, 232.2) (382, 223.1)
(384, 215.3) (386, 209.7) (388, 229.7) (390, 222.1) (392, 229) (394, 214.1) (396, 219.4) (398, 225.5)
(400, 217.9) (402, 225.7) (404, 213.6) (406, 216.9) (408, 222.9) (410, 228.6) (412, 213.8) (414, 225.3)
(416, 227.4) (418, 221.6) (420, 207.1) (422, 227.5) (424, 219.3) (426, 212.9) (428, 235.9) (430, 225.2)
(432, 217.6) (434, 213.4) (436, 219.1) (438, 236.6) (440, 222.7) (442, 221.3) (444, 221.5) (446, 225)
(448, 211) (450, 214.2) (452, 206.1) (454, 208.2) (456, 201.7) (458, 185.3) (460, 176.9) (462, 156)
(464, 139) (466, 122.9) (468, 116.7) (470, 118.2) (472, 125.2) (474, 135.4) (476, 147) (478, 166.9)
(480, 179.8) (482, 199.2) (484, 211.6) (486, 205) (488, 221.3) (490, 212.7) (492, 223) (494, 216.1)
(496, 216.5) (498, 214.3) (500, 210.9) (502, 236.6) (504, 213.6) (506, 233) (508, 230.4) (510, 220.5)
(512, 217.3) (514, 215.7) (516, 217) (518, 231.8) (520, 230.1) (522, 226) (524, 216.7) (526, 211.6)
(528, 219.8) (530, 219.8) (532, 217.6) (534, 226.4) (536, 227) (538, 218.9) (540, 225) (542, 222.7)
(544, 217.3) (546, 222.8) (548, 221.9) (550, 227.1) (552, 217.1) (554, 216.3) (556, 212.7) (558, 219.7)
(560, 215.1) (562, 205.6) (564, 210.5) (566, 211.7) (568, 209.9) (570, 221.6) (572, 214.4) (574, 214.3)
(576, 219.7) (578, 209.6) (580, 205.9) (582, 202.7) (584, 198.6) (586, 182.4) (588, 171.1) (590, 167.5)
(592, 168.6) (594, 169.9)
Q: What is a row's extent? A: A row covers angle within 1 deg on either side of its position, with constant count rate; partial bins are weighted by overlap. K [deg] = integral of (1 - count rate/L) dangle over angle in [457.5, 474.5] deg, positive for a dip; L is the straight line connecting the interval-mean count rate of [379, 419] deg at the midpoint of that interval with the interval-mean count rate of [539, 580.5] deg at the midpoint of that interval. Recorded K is 6.1 deg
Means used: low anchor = 222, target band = 141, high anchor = 216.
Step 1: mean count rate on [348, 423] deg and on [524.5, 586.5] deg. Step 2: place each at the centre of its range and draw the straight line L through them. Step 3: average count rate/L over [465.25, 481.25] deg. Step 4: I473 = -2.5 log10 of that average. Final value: 0.482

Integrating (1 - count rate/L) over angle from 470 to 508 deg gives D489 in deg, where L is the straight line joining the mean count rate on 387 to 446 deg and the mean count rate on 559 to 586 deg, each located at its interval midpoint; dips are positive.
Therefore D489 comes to 3.4 deg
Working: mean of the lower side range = 222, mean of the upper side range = 210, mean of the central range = 197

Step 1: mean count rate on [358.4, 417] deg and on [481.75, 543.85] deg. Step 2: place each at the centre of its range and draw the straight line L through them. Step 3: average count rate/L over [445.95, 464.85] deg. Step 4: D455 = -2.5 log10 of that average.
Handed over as 0.16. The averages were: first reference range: 223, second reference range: 220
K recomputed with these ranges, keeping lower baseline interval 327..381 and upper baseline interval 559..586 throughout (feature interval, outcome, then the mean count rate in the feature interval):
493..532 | -1.5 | 221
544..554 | -0.5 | 221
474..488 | 2.0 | 184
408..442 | -0.8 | 222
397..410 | -0.2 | 221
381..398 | -0.1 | 221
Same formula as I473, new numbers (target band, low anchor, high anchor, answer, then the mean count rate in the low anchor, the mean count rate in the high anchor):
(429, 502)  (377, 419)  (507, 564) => 0.15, 222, 220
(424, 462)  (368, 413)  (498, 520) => 0.05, 223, 223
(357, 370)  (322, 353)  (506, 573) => -0.04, 217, 220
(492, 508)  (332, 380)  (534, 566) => -0.01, 221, 219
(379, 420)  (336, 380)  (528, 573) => 0.00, 222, 218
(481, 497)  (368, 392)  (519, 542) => 0.05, 225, 222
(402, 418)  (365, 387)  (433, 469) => -0.05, 225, 194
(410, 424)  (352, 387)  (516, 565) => 0.01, 224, 220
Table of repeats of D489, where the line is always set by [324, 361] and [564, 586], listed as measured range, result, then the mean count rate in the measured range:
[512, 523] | -0.6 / 224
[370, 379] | -0.5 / 228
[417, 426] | -0.1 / 218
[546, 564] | -0.6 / 217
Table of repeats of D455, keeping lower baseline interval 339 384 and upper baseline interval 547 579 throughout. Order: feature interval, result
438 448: -0.02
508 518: -0.02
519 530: -0.02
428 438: -0.01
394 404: 0.00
